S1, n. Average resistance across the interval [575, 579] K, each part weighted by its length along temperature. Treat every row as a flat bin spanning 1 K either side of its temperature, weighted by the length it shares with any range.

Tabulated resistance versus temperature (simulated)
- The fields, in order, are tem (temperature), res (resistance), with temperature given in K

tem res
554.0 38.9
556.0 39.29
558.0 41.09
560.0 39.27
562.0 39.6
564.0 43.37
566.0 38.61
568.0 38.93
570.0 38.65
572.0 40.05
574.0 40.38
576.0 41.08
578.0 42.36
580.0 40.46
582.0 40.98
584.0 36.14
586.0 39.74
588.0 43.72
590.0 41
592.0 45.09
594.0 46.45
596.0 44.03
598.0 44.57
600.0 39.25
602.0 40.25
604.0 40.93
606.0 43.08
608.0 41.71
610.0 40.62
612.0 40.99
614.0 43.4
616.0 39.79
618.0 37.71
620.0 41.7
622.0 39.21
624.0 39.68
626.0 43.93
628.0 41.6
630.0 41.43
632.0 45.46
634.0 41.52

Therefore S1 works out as 41.7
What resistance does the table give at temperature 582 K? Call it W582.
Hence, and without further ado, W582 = 40.98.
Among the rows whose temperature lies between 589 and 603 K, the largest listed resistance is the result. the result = 46.45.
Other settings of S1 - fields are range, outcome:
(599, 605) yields 40.1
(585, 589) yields 41.7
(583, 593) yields 41.1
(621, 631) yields 41.2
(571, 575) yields 40.2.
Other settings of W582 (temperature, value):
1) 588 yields 43.72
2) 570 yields 38.65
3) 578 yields 42.36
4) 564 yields 43.37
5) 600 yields 39.25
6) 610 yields 40.62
